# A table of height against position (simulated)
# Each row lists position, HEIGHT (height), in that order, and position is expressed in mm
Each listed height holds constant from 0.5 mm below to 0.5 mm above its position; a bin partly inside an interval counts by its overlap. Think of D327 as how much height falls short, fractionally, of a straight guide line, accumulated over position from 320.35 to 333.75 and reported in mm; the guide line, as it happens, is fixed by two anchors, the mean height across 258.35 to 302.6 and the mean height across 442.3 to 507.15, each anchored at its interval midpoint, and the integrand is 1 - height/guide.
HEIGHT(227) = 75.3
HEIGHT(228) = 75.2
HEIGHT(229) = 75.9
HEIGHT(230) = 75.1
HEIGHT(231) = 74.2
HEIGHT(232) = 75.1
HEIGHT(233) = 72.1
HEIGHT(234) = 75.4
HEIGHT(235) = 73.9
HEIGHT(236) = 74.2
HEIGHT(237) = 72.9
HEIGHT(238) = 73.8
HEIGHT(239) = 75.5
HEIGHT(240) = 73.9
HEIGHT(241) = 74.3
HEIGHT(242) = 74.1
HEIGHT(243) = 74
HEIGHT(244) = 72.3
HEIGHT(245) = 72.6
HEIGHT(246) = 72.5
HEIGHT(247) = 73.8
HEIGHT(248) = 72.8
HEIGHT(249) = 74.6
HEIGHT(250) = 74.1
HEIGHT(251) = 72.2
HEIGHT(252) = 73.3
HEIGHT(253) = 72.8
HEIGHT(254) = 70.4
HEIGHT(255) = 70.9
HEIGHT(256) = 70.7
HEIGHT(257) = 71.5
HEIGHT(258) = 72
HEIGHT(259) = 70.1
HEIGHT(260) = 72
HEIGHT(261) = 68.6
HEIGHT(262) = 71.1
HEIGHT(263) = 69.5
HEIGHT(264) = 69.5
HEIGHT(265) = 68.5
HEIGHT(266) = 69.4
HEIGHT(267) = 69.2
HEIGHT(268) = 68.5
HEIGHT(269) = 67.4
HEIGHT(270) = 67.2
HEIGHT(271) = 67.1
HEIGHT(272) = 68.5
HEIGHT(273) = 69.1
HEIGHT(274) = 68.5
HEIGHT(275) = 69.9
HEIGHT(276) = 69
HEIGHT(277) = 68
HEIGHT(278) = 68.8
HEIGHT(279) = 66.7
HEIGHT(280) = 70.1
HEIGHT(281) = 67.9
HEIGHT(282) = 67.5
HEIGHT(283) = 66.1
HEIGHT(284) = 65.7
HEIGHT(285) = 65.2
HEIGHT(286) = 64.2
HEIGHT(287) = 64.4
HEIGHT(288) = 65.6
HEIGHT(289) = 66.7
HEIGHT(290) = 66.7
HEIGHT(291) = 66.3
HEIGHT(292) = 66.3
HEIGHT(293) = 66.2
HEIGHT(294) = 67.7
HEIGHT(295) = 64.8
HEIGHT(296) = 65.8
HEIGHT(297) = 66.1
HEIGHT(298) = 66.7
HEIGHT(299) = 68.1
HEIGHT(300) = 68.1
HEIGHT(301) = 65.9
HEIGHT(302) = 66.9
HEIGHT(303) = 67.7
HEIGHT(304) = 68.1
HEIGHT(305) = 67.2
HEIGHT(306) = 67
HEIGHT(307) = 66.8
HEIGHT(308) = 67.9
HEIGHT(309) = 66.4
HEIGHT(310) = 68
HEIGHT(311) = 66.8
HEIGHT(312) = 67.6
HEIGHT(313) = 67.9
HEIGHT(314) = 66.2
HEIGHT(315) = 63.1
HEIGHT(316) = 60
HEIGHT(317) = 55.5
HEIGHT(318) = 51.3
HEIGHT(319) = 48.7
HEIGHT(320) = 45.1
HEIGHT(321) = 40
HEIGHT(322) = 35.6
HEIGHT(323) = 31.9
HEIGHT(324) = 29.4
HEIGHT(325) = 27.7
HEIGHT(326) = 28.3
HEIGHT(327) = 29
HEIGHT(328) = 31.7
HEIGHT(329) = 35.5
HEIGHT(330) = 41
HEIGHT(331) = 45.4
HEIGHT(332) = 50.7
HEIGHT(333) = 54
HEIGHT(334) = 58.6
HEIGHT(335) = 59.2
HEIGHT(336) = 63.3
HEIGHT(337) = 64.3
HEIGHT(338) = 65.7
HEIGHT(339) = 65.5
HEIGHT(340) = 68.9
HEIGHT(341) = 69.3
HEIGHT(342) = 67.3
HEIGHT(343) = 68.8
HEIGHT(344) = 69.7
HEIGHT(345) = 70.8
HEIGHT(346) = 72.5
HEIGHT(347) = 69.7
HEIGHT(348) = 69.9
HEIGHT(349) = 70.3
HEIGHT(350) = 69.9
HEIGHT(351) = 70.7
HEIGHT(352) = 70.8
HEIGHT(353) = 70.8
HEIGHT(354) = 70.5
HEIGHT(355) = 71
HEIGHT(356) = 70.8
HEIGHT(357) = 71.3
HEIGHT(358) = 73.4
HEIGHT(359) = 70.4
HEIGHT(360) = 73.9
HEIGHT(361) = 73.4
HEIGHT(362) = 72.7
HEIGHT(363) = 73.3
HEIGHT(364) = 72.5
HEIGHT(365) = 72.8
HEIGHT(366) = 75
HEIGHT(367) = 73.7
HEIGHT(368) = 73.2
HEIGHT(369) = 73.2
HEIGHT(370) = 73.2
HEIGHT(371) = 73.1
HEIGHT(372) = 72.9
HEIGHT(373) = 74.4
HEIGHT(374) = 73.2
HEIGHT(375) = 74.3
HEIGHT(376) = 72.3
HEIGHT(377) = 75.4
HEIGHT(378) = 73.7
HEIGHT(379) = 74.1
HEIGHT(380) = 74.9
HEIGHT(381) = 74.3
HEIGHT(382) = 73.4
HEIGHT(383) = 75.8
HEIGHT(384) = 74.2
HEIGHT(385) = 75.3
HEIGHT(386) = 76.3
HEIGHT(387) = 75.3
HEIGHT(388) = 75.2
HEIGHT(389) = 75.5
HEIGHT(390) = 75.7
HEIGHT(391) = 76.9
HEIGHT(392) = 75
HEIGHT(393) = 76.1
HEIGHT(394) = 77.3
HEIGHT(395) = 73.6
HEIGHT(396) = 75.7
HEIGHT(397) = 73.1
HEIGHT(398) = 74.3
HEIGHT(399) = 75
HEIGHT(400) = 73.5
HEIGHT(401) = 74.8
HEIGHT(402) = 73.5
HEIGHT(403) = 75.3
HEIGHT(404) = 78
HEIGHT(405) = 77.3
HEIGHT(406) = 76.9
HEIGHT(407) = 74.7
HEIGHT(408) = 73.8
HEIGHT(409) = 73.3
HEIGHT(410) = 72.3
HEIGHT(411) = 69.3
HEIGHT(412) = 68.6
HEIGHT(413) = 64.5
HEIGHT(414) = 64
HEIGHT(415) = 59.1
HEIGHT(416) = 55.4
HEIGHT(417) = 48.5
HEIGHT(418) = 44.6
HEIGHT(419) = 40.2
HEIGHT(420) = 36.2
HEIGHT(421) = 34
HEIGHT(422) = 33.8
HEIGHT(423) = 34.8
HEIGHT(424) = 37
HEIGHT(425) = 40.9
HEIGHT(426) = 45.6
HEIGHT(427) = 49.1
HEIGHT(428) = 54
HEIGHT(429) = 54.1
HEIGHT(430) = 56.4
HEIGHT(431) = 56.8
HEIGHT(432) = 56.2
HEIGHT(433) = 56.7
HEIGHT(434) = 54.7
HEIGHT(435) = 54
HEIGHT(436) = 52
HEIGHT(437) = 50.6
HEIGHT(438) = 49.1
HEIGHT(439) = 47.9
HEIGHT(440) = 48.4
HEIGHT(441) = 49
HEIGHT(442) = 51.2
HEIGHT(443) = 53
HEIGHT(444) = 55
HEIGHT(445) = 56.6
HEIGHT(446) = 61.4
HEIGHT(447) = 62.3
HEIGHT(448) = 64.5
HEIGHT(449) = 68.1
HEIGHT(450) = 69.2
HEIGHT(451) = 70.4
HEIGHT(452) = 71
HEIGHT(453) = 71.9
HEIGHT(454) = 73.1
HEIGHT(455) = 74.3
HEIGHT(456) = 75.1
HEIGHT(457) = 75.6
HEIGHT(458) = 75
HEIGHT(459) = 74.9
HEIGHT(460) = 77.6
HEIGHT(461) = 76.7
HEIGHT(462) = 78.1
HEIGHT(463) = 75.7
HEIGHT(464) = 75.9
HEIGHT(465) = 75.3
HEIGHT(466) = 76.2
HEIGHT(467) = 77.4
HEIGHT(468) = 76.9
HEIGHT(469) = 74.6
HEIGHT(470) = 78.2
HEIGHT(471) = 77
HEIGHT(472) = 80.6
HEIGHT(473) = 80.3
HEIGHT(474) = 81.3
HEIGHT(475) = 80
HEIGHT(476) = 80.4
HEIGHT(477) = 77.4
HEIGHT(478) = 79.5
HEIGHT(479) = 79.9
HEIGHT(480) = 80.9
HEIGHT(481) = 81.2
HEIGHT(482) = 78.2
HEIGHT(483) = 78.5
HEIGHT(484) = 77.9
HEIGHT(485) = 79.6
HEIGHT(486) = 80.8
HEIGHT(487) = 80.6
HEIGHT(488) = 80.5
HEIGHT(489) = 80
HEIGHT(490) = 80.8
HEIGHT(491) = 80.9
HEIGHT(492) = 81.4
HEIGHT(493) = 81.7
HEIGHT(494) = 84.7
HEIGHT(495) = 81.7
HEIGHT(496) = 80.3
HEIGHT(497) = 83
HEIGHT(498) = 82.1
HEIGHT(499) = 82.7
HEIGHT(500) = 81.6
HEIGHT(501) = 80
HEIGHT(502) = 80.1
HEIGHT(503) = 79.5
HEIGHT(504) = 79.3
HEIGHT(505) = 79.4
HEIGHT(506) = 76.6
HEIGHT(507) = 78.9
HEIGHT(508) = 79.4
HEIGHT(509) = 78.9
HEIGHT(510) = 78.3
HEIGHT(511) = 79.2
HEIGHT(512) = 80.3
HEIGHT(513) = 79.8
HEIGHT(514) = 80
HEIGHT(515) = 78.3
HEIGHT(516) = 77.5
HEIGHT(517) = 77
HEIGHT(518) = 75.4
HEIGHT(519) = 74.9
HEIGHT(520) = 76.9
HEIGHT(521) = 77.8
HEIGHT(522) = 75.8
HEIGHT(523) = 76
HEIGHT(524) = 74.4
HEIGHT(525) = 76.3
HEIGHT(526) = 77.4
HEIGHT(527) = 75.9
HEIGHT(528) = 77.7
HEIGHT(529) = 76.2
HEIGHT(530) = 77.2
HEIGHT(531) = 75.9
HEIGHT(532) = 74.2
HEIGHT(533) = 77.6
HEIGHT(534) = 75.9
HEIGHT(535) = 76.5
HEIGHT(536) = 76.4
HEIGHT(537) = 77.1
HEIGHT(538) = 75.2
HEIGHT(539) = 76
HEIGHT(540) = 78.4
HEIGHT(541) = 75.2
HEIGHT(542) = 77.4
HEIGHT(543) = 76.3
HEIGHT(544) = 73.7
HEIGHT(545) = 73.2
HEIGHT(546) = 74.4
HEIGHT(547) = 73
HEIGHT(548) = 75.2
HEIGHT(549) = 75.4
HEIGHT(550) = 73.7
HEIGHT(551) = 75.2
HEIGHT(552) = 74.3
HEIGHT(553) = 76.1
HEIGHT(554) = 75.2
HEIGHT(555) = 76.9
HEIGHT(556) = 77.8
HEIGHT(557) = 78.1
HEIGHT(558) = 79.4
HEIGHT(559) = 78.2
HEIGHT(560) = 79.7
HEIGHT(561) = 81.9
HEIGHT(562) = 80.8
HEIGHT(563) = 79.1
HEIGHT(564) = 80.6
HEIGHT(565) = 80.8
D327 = 6.21 mm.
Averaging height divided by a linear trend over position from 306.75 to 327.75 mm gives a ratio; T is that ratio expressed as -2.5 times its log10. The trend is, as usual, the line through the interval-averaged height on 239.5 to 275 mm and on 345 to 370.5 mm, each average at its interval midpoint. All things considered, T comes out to 0.364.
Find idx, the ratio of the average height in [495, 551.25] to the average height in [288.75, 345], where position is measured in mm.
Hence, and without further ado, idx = 1.3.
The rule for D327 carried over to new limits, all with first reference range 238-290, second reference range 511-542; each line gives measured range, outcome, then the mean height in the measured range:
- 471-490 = -1.1 mm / 79.8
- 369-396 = -0.6 mm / 74.7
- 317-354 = 8.6 mm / 55.3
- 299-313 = 0.7 mm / 67.3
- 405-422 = 3.3 mm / 59.5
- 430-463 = 5.2 mm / 62.9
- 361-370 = -0.1 mm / 73.3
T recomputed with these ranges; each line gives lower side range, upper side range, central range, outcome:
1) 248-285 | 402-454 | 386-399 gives -0.24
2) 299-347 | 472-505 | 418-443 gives 0.45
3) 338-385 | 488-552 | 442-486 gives 0.03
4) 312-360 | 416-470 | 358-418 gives -0.23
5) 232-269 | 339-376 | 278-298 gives 0.09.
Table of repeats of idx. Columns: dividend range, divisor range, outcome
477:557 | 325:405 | 1.13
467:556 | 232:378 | 1.18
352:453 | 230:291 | 0.93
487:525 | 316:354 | 1.43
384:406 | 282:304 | 1.14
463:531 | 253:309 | 1.16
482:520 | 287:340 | 1.38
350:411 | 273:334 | 1.25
